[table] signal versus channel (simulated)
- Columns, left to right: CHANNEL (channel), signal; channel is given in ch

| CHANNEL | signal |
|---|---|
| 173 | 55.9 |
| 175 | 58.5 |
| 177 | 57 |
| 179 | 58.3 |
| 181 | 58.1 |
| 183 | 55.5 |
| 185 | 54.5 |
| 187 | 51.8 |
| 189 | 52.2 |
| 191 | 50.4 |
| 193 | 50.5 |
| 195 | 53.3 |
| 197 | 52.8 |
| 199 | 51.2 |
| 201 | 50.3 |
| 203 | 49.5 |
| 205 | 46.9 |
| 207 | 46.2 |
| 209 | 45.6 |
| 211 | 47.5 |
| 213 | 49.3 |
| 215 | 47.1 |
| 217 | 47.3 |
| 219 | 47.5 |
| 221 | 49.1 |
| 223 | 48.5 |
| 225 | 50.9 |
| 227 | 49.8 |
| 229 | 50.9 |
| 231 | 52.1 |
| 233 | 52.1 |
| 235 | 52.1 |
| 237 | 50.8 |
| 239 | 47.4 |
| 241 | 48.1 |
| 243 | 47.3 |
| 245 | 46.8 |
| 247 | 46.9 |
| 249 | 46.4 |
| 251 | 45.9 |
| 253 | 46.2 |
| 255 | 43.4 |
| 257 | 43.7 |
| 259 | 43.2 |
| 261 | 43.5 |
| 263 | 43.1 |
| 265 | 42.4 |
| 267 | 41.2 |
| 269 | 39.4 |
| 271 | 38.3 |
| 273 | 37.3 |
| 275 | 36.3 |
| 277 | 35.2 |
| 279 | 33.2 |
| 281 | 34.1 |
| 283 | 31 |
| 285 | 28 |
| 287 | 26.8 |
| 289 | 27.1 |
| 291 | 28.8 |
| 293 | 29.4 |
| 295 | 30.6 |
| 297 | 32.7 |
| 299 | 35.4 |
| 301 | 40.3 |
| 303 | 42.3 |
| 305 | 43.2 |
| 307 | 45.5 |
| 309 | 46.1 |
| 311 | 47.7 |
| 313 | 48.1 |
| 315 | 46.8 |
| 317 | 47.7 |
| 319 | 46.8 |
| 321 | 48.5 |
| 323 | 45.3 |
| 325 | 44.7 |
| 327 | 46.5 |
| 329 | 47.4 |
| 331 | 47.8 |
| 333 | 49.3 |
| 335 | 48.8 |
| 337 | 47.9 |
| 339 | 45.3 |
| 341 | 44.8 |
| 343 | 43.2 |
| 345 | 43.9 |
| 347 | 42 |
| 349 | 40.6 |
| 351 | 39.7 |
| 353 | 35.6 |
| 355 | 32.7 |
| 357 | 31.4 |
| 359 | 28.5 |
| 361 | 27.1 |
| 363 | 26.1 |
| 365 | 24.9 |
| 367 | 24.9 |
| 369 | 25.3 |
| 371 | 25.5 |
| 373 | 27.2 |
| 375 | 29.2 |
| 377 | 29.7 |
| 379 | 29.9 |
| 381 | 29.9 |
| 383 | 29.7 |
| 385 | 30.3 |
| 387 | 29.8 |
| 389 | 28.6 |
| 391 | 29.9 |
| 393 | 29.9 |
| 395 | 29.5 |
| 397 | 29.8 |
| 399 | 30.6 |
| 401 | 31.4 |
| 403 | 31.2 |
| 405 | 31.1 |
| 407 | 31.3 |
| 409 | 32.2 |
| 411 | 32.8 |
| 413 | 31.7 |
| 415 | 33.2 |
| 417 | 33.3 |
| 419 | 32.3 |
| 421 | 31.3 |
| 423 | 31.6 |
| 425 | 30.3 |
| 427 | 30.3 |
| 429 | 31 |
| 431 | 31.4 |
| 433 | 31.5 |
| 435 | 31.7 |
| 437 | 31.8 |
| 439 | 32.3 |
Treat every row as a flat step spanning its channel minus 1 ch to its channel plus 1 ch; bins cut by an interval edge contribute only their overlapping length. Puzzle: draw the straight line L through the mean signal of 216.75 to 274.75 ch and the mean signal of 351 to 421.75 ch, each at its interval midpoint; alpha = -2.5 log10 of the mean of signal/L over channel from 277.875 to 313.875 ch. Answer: 0.12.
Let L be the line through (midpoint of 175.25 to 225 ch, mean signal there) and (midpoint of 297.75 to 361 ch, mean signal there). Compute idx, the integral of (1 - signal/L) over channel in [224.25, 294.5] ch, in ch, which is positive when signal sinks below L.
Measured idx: 8.80 ch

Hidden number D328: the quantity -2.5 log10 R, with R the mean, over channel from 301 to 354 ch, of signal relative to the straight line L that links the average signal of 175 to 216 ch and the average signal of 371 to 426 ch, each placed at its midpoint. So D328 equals -0.189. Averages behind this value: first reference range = 51.6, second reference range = 30.6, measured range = 45.1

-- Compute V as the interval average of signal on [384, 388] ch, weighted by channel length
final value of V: 30.1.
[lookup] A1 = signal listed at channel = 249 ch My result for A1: 46.4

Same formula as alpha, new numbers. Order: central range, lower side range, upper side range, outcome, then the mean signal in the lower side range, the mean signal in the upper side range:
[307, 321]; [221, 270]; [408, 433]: -0.15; 46.8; 31.8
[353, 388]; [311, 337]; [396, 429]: 0.34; 47.3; 31.5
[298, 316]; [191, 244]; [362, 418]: -0.13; 49.4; 29.6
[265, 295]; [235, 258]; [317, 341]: 0.37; 46.9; 47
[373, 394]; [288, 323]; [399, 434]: 0.16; 40.6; 31.6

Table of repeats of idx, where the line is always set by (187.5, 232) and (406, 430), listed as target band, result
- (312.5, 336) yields -4.46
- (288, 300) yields 3.30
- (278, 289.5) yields 3.48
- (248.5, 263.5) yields 0.39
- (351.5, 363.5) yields 2.00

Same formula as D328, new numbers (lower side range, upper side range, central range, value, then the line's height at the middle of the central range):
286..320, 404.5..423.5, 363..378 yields 0.29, 34.9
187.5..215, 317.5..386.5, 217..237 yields -0.06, 47.5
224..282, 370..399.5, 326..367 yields -0.16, 33.7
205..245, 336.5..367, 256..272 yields 0.08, 45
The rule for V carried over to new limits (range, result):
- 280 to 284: 32.5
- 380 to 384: 29.8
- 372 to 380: 29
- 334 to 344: 46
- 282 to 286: 29.5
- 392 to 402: 30.2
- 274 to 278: 35.8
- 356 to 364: 28.3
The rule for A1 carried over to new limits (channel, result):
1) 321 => 48.5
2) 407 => 31.3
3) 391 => 29.9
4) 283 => 31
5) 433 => 31.5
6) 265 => 42.4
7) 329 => 47.4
